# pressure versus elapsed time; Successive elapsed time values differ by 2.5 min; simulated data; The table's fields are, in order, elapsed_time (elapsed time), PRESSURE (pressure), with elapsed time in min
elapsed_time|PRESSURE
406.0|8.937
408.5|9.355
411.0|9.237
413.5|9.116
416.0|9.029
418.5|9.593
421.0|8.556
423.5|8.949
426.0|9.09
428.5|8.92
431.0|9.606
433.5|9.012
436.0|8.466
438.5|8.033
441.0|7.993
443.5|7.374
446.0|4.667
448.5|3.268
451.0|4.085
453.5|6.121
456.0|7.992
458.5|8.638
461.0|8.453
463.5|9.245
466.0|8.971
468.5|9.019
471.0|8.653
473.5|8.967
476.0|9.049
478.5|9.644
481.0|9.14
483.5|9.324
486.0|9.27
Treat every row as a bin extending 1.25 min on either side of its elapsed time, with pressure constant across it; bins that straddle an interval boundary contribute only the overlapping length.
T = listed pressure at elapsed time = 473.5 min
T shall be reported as 8.967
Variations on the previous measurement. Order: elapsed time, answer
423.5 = 8.949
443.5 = 7.374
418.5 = 9.593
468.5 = 9.019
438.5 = 8.033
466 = 8.971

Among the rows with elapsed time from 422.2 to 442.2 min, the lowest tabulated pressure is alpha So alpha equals 7.993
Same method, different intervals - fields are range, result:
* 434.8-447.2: 4.667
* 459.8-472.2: 8.453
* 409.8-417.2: 9.029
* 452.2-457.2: 6.121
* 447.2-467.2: 3.268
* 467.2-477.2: 8.653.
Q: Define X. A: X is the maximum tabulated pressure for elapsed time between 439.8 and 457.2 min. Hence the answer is 7.993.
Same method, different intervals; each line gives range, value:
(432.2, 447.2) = 9.012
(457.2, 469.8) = 9.245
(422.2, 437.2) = 9.606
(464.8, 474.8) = 9.019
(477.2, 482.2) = 9.644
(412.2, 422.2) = 9.593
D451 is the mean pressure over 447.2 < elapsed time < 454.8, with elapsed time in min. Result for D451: 4.52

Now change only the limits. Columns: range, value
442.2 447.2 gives 6.05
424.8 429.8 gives 9.01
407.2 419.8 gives 9.26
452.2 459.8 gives 7.57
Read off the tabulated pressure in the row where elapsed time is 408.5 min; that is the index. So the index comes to 9.355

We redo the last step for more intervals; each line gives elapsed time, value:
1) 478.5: 9.644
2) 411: 9.237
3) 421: 8.556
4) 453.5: 6.121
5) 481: 9.14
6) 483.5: 9.324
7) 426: 9.09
